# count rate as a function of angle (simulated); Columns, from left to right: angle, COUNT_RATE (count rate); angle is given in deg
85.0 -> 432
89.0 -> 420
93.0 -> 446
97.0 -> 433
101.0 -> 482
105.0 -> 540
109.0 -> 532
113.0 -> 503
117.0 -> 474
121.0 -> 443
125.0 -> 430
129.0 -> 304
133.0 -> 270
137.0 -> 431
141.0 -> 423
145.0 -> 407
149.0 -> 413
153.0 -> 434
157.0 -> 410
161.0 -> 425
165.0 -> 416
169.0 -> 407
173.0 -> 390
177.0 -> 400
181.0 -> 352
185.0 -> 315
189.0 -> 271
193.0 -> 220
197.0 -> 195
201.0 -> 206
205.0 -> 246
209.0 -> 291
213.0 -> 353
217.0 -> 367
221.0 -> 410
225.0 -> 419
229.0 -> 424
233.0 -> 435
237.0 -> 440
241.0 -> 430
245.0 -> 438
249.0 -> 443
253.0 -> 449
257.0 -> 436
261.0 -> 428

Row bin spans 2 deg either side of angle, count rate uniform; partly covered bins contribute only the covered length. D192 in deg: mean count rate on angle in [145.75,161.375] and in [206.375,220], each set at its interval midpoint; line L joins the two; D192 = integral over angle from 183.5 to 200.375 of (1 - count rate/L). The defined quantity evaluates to 5.65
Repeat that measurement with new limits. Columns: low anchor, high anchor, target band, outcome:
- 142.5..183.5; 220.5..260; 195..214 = 7.6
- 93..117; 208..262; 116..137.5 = 4.2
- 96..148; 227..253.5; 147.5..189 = 4.4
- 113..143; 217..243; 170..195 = 5.1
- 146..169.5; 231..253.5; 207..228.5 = 3.0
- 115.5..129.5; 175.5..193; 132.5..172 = -3.9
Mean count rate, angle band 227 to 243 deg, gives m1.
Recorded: 432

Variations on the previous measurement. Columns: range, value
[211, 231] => 395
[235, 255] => 440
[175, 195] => 312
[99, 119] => 506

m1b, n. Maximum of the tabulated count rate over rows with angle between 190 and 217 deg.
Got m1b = 367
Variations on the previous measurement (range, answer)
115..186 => 474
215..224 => 410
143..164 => 434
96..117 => 540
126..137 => 431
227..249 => 443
